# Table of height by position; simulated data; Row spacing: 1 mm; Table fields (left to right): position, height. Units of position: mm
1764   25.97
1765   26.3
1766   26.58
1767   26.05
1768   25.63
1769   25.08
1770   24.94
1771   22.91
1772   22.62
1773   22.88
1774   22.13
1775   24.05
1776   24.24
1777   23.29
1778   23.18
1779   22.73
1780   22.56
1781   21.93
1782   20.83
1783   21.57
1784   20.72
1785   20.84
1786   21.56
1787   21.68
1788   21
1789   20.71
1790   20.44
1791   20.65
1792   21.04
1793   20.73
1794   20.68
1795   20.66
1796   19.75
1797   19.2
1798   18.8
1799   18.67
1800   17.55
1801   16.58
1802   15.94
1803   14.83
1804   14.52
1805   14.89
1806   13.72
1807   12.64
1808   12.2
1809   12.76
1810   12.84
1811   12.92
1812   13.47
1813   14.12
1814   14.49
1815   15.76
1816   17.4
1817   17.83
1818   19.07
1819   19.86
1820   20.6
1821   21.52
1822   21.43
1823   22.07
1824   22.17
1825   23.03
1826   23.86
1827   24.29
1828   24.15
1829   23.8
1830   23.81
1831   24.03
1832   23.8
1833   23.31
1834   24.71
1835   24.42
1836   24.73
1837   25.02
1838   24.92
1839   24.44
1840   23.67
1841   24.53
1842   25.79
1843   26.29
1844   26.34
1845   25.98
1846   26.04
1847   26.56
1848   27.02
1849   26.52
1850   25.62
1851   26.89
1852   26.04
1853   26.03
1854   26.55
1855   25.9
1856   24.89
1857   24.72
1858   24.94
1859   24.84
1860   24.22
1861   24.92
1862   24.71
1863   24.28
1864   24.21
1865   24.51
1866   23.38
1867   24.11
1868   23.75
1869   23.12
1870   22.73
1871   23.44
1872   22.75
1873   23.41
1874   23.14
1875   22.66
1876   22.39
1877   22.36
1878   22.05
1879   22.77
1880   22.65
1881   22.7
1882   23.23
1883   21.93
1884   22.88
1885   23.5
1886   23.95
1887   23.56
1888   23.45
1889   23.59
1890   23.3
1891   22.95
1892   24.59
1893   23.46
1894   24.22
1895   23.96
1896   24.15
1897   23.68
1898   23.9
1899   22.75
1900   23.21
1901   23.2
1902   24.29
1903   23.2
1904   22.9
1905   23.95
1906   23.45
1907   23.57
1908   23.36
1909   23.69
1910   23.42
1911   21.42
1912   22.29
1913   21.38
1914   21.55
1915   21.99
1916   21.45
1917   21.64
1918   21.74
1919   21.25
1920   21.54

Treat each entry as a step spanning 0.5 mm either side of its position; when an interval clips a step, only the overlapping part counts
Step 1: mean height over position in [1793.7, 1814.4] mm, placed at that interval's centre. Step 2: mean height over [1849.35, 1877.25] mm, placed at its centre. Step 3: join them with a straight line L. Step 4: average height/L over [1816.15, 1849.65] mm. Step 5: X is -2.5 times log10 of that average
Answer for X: -0.19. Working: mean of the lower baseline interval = 15.7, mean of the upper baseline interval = 24.3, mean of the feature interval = 23.7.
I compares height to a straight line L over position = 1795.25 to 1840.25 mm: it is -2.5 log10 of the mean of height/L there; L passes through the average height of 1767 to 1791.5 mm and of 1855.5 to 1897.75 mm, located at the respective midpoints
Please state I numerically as 0.18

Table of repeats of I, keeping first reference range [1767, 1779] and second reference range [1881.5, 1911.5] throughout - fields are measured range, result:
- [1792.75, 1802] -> 0.243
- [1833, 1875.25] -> -0.057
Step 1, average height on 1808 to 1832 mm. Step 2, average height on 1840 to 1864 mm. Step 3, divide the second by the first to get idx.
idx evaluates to 1.32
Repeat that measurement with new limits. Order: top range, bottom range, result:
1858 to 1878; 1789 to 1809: 1.35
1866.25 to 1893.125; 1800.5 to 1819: 1.55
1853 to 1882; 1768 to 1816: 1.24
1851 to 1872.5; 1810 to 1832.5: 1.23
